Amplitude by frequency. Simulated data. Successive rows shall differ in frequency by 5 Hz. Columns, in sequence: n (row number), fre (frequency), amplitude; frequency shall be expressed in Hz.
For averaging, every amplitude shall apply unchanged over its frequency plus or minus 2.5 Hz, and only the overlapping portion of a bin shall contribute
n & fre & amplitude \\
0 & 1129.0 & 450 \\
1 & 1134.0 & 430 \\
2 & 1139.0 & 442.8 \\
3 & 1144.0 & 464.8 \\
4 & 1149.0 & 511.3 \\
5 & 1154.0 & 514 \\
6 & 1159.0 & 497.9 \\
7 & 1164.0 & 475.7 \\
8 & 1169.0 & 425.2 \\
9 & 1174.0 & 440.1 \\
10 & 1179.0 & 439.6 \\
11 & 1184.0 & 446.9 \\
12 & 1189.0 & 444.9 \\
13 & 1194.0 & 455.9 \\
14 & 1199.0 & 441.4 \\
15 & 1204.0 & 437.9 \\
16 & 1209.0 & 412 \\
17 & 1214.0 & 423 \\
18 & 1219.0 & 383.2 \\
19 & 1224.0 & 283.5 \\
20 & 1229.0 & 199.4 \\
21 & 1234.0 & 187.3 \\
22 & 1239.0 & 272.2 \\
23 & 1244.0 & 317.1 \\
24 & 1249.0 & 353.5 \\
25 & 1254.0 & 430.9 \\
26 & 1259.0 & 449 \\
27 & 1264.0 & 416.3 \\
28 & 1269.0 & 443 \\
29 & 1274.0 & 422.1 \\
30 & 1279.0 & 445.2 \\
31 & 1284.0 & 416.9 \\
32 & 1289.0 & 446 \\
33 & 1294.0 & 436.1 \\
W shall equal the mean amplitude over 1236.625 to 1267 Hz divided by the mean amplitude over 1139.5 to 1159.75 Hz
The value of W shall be 0.8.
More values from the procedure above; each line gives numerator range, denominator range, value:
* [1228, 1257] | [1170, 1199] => 0.68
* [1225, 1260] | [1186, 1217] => 0.71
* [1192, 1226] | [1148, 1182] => 0.86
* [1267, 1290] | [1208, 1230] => 1.26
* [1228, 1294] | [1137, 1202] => 0.81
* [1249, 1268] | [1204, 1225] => 1.09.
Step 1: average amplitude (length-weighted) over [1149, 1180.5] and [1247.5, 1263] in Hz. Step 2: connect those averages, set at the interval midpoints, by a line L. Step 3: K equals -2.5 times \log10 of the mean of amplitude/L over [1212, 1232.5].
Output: 0.36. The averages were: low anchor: 470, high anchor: 415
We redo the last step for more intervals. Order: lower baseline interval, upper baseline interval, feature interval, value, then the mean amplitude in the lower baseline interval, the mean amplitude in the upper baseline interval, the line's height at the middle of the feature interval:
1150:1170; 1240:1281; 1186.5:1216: 0.04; 485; 404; 452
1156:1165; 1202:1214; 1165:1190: 0.06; 490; 424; 466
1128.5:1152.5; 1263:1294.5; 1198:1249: 0.31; 463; 433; 445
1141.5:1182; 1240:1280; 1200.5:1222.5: 0.07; 471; 403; 437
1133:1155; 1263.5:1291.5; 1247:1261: 0.07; 473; 433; 440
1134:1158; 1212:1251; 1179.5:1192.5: -0.13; 479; 300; 395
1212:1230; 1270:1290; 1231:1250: 0.31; 330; 432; 364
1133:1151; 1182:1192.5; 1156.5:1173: -0.02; 464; 447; 455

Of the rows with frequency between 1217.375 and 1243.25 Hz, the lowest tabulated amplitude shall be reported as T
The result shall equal 187.3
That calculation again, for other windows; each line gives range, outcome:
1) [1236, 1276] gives 272.2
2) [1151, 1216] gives 412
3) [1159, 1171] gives 425.2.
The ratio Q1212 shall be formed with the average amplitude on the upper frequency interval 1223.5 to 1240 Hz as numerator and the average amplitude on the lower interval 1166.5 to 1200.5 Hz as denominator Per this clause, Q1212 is 0.51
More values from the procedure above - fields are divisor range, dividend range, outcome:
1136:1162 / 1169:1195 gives 0.91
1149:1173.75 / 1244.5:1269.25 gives 0.85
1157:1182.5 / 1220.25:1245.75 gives 0.56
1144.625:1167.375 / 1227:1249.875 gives 0.53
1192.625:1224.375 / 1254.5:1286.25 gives 1.05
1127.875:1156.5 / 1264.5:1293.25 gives 0.92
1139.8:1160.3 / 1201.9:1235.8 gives 0.68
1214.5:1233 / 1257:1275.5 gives 1.47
